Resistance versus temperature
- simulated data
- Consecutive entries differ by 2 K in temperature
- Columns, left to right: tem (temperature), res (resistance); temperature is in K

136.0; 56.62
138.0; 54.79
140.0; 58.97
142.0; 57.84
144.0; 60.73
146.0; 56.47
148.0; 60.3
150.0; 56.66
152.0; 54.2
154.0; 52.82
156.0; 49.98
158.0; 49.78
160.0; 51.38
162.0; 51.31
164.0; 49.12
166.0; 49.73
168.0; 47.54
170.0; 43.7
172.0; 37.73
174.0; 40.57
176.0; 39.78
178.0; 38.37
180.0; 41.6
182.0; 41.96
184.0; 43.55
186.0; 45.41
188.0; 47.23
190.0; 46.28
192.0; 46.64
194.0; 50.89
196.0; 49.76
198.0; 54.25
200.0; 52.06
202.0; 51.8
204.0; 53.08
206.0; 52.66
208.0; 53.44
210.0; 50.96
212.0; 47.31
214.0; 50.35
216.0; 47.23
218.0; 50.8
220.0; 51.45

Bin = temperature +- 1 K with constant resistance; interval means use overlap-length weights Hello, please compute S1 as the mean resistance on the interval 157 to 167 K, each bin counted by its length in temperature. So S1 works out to 50.3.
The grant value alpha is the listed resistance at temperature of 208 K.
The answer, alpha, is 53.44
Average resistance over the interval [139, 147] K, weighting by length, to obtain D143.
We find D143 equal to 58.5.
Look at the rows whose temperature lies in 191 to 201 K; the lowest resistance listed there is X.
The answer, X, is 46.64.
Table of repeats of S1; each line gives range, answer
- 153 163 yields 51.1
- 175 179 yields 39.1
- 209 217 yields 49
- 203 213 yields 51.5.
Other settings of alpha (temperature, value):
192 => 46.64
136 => 56.62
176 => 39.78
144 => 60.73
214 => 50.35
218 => 50.8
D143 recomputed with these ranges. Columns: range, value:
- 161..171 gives 48.3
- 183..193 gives 45.8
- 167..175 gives 42.4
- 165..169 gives 48.6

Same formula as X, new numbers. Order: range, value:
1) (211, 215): 47.31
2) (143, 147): 56.47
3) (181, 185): 41.96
